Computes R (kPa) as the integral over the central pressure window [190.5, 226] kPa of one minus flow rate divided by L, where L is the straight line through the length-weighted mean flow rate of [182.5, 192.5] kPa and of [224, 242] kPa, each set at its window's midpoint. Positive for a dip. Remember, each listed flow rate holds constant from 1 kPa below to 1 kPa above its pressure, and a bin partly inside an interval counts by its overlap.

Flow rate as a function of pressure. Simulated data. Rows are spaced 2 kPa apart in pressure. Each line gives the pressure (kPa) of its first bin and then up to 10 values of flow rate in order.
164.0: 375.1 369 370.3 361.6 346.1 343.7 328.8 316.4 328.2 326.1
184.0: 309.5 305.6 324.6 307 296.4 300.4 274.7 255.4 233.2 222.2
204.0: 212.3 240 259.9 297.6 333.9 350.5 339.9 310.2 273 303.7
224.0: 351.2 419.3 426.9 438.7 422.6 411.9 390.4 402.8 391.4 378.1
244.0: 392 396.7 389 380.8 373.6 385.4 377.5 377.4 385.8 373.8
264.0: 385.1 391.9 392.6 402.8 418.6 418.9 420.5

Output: 6.5 kPa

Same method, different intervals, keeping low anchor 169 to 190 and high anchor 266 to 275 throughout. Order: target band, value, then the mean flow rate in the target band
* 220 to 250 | -1.1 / 389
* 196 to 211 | 4.3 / 248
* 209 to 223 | 1.7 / 316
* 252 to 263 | 0.4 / 379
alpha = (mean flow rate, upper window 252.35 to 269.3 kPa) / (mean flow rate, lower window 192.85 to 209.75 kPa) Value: 1.5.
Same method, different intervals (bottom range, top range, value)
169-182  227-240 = 1.23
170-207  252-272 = 1.31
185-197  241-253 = 1.28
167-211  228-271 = 1.32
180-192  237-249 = 1.25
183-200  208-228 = 1.13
